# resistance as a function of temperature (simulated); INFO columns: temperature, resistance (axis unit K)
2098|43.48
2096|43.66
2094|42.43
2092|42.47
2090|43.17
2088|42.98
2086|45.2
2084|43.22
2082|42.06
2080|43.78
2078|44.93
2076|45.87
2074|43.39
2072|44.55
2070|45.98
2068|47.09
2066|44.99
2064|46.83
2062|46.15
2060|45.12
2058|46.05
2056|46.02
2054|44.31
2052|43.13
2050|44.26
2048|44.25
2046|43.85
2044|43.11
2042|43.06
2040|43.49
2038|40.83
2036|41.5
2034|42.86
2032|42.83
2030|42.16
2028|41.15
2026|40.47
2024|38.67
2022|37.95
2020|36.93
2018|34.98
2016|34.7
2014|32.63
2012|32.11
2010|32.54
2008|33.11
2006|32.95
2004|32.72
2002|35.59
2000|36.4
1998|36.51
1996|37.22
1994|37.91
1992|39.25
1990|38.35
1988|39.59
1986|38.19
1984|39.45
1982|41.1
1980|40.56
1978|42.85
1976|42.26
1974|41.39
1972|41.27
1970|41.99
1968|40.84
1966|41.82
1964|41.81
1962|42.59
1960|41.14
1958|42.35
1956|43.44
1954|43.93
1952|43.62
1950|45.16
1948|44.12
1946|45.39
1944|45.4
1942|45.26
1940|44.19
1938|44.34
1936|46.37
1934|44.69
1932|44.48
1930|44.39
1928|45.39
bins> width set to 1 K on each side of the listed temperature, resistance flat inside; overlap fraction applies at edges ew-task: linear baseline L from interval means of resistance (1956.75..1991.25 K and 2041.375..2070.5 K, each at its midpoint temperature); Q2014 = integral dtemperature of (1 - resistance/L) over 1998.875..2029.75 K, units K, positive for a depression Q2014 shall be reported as 5.24 K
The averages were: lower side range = 41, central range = 35.7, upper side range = 45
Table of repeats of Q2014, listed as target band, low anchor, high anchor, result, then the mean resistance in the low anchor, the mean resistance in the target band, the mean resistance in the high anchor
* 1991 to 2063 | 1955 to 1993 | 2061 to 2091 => 5.6 K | 41.1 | 39.6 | 44.7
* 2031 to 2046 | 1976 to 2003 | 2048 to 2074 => 0.2 K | 38.8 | 42.6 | 45.3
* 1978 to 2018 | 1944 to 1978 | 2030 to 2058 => 6.1 K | 42.8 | 36.5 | 43.4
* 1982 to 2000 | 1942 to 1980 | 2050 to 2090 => 2.1 K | 42.9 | 38.4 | 44.8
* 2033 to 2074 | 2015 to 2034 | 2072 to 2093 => -2.9 K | 39.1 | 44.3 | 43.7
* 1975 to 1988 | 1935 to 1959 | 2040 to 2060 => 1.1 K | 44.5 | 40.6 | 44.2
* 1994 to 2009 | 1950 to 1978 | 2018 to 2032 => 2.0 K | 42.3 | 35.1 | 39.5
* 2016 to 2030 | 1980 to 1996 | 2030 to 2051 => 1.1 K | 39.1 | 38.4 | 43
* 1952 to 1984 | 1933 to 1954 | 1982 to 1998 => -0.3 K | 44.8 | 41.9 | 38.6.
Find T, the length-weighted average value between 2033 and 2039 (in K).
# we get 41.7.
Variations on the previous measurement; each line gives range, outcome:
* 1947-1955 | 44.2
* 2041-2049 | 43.6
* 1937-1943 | 44.6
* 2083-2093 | 43.4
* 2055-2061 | 45.7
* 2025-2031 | 41.3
